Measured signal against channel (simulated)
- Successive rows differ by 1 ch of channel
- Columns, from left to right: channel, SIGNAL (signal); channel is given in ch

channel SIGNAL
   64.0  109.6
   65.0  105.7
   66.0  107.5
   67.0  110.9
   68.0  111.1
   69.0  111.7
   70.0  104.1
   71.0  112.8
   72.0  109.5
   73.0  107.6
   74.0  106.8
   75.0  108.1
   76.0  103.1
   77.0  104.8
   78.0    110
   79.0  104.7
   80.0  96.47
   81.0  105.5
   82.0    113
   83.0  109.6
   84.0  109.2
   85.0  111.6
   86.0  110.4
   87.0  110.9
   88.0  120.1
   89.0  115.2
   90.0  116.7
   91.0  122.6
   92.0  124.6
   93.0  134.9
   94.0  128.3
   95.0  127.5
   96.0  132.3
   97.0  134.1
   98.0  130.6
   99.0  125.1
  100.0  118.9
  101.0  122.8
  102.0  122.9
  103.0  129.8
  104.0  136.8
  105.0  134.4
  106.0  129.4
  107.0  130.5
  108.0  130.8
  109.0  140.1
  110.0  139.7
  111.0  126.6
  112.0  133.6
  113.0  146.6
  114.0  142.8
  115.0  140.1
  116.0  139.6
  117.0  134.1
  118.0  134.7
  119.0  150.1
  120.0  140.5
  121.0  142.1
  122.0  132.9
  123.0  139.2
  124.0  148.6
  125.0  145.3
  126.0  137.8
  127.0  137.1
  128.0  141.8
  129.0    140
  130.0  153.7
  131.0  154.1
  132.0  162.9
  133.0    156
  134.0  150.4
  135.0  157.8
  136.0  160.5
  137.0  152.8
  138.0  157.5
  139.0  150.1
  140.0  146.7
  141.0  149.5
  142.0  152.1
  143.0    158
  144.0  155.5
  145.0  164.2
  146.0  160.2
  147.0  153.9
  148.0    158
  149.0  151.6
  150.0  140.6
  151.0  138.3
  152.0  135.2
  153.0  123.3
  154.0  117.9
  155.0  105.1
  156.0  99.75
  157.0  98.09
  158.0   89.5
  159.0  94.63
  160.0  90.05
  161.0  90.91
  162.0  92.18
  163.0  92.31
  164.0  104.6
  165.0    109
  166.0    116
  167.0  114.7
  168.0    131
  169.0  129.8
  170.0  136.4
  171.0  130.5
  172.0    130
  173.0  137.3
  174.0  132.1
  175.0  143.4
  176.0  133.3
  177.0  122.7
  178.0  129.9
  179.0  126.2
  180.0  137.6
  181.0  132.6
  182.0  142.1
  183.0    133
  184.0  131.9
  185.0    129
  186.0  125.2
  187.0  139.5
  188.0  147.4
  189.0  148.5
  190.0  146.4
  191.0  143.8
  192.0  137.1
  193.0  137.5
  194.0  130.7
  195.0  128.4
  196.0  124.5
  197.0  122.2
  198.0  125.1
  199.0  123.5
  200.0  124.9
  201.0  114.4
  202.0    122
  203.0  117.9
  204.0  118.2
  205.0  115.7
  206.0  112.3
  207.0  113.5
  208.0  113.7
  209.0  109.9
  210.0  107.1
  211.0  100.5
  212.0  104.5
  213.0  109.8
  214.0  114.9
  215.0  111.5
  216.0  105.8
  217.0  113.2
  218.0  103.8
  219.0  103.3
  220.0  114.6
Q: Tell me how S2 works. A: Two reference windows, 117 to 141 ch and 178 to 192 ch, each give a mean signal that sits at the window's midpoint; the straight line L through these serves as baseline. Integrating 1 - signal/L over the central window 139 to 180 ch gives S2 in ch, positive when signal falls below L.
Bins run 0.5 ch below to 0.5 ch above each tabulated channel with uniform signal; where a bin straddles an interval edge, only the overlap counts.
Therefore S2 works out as 4.1 ch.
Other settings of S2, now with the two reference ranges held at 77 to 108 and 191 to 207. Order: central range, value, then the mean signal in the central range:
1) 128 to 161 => -4.6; 139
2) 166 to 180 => -0.8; 130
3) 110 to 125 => -2.3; 140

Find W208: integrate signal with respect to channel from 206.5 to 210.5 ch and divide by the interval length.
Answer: 111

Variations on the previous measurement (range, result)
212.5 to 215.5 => 112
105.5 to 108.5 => 130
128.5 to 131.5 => 149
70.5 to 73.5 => 110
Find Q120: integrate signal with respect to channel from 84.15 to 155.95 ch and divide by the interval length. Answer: 138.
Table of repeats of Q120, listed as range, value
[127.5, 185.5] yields 133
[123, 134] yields 147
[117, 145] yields 148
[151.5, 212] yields 122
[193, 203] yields 124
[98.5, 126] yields 136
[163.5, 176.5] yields 127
